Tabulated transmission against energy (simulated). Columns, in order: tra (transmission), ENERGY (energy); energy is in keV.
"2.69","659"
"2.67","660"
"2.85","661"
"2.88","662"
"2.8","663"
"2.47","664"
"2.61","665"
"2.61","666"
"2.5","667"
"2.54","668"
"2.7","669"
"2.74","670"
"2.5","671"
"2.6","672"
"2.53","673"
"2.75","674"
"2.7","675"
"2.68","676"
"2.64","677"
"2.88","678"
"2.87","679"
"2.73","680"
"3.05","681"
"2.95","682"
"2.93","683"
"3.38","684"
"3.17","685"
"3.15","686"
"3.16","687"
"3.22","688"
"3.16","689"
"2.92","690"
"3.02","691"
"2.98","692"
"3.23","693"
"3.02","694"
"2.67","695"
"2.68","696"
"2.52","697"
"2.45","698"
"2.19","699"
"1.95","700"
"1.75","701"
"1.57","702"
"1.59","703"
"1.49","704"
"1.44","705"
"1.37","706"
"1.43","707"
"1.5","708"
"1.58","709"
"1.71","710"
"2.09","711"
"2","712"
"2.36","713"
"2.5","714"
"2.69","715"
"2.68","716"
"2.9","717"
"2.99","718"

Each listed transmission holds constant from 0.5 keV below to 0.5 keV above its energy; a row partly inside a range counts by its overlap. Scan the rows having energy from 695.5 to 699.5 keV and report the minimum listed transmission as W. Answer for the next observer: 2.19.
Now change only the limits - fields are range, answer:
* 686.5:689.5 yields 3.16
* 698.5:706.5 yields 1.37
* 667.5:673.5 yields 2.5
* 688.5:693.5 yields 2.92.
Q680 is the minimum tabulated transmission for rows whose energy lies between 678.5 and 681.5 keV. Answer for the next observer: 2.73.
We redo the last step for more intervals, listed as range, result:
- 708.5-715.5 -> 1.58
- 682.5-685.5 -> 2.93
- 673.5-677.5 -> 2.64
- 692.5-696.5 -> 2.67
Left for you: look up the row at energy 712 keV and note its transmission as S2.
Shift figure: 2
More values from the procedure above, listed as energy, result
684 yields 3.38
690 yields 2.92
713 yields 2.36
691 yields 3.02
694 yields 3.02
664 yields 2.47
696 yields 2.68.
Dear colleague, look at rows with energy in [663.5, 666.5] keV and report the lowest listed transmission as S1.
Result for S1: 2.47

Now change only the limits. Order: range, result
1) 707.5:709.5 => 1.5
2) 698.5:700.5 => 1.95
